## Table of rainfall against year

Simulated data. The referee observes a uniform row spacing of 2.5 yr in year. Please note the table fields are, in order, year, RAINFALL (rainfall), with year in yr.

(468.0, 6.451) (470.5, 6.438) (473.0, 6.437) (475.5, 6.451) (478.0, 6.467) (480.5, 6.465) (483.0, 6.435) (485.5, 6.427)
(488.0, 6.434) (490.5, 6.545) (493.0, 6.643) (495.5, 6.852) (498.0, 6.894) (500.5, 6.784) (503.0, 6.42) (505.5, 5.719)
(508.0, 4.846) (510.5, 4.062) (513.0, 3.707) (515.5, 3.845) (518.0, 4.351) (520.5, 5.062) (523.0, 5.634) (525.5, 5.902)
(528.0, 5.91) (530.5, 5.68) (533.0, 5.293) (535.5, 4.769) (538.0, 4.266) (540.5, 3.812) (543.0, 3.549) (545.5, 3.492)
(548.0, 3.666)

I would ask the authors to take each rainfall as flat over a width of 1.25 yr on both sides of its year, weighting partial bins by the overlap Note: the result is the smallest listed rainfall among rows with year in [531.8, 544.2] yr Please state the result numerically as 3.549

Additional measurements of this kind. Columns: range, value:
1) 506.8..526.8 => 3.707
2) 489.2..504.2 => 6.42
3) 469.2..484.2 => 6.435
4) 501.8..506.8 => 5.719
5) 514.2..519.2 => 3.845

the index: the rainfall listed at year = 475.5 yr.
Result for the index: 6.451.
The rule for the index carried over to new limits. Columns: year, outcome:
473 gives 6.437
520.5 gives 5.062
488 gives 6.434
